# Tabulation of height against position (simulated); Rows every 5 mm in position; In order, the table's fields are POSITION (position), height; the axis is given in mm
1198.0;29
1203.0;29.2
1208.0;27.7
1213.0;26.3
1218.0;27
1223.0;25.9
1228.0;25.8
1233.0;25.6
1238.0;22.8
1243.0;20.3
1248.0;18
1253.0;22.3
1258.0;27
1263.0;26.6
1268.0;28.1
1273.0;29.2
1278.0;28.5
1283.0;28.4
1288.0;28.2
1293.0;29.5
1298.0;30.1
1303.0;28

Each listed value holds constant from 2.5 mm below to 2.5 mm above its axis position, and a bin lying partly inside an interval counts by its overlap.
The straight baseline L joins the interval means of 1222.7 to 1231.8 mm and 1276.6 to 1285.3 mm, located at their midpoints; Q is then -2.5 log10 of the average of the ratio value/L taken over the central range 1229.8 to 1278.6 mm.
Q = 0.10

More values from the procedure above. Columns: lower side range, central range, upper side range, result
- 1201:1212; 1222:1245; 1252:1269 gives 0.13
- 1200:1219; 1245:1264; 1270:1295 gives 0.22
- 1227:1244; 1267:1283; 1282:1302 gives -0.05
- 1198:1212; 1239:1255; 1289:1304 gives 0.37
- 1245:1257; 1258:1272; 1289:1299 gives -0.16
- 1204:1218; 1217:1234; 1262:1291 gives 0.06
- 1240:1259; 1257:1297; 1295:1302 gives -0.09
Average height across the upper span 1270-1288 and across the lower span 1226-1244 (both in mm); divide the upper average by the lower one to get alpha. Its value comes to 1.2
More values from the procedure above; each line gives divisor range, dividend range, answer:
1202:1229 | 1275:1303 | 1.07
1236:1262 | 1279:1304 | 1.29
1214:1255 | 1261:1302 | 1.21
